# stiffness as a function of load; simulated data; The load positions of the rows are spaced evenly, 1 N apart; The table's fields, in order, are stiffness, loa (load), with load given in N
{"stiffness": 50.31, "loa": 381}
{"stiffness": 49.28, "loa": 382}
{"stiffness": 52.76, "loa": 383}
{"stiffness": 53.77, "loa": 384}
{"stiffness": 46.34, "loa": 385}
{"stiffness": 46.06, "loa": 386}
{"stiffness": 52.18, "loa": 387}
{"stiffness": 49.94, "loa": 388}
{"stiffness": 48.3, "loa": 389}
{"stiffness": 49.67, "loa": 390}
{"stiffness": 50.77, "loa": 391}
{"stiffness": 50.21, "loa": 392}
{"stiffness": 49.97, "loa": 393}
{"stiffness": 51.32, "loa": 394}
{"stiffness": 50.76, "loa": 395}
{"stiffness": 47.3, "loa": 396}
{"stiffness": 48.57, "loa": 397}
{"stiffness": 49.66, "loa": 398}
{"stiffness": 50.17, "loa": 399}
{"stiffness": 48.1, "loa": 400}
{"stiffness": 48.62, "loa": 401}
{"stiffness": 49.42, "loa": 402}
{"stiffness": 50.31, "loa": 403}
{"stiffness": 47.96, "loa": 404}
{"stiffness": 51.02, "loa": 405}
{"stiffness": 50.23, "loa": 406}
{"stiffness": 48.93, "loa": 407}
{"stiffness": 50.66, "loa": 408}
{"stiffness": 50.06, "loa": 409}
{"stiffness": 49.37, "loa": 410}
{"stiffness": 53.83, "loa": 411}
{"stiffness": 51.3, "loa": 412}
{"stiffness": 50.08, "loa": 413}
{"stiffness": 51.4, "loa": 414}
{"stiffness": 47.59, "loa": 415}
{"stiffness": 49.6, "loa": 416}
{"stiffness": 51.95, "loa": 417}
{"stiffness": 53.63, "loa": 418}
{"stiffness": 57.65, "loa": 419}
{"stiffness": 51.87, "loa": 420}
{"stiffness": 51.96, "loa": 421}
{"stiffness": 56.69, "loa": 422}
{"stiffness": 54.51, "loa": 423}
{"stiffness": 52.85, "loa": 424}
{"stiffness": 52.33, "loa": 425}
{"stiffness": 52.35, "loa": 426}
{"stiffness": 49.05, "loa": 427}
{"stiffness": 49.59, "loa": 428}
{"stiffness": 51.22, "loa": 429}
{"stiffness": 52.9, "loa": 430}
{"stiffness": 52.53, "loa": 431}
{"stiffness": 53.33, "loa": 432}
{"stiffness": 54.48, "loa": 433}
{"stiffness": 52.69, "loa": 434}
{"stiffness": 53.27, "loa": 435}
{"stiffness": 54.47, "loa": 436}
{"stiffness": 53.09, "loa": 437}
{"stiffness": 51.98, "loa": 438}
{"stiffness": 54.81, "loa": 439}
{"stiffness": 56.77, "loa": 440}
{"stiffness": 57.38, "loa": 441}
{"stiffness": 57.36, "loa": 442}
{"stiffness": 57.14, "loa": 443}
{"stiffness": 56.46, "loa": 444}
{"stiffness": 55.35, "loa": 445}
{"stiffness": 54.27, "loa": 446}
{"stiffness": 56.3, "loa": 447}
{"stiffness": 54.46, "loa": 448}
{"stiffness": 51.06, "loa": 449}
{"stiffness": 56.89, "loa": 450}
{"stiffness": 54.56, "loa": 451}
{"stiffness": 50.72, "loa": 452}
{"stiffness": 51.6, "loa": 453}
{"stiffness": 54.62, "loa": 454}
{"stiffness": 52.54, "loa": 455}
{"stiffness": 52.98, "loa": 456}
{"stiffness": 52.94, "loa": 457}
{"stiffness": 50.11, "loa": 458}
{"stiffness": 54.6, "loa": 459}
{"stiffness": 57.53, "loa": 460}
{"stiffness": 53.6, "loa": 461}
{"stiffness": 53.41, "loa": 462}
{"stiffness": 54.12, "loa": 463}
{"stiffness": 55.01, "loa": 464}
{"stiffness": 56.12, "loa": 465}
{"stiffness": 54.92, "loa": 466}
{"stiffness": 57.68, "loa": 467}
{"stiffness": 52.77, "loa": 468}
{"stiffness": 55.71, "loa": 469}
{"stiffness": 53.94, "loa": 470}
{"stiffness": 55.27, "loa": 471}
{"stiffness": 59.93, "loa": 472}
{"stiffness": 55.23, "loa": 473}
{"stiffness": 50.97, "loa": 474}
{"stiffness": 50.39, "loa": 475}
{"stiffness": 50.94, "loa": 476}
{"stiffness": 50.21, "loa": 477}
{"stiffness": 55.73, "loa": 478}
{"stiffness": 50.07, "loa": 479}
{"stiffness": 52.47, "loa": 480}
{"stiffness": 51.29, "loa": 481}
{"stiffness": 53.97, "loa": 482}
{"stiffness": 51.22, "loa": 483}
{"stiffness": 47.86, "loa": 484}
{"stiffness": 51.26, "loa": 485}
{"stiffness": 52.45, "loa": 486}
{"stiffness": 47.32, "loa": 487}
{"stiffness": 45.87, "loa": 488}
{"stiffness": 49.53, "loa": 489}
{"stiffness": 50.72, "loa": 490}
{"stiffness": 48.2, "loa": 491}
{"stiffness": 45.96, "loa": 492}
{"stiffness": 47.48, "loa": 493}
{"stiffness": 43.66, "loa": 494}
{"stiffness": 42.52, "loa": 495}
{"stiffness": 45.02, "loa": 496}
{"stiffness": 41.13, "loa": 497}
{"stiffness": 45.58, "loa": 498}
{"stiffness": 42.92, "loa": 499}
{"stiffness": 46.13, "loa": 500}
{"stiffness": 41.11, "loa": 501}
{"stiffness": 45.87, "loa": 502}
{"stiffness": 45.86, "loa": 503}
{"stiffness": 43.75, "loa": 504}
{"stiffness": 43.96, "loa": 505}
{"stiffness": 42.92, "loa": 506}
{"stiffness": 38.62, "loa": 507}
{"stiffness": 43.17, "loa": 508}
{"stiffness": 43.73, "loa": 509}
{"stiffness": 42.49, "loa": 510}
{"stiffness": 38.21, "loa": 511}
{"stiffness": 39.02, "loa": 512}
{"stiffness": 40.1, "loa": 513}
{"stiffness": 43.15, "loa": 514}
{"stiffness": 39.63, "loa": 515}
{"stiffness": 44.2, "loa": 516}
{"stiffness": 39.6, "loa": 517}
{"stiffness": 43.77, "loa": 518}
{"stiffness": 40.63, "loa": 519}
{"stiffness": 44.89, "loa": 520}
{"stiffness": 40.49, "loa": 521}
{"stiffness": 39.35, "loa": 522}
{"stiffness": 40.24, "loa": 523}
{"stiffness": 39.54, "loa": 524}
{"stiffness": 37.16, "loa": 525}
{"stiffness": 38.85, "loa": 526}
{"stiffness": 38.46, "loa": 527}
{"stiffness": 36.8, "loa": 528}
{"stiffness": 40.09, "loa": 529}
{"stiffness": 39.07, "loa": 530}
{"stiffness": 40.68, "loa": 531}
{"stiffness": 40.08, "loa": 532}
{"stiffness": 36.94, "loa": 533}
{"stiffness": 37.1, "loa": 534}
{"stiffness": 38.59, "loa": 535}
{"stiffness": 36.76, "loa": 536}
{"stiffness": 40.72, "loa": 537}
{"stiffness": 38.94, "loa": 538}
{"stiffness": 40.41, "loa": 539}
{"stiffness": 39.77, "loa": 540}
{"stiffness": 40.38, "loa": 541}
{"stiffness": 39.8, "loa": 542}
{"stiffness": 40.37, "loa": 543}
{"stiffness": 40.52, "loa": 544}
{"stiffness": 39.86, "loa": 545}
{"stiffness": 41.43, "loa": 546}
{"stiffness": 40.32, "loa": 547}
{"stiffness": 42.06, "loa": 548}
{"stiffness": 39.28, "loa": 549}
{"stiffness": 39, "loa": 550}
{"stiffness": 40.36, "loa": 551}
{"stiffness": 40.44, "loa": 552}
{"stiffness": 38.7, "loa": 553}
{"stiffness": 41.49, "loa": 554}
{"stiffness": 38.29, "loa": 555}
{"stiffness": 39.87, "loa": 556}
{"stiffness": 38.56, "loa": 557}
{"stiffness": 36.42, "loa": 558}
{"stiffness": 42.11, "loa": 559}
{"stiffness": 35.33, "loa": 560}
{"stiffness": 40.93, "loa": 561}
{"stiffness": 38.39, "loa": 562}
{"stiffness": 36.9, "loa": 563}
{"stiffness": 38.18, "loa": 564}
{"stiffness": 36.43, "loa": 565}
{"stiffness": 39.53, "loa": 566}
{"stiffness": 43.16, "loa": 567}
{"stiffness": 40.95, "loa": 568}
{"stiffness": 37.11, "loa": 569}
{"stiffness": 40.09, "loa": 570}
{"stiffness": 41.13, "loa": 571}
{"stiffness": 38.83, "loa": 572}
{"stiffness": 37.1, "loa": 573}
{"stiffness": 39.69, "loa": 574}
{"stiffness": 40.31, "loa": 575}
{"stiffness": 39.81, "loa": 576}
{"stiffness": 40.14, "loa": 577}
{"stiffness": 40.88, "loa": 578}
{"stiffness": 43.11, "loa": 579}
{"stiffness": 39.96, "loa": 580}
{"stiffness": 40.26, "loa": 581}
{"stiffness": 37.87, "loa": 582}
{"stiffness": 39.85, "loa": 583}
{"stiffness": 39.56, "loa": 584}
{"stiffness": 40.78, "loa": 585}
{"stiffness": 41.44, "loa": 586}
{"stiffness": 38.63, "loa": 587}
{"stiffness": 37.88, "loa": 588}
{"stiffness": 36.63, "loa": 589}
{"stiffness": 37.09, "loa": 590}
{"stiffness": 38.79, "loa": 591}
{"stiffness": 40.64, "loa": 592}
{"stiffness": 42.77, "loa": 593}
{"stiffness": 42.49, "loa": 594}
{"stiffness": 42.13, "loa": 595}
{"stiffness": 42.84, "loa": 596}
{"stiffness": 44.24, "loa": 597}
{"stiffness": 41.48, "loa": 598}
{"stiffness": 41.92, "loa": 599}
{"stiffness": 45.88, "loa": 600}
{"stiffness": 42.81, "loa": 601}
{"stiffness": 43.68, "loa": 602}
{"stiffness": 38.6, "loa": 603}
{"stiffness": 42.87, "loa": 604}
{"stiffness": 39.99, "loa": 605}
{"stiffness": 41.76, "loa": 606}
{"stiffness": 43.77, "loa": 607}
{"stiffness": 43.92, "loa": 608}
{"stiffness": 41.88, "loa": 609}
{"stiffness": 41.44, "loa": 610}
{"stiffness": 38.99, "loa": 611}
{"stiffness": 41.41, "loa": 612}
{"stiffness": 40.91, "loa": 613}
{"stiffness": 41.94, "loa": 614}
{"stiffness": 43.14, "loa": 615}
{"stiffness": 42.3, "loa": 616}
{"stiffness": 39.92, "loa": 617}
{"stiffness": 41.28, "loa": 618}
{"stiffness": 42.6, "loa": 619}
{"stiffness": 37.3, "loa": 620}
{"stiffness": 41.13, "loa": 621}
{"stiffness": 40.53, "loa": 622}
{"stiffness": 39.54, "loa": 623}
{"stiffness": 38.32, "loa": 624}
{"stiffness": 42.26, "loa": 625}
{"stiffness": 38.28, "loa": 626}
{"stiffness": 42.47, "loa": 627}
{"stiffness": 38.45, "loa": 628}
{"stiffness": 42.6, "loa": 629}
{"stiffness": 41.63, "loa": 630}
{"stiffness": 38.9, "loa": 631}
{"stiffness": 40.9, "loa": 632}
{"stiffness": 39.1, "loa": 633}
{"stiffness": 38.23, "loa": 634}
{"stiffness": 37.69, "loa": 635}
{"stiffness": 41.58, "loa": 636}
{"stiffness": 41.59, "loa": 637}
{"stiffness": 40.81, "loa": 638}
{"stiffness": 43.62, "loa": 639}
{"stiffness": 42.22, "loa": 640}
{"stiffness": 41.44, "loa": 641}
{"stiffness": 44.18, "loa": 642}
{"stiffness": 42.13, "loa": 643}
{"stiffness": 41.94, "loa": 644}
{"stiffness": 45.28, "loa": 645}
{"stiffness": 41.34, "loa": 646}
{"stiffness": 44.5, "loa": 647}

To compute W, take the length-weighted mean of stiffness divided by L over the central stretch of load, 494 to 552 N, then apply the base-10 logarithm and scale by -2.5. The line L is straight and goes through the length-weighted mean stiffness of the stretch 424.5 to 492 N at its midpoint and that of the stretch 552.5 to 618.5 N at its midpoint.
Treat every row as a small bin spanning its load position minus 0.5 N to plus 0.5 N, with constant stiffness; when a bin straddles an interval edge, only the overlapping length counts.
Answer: 0.14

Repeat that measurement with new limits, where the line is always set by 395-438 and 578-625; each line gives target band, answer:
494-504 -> 0.07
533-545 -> 0.13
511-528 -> 0.13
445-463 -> -0.09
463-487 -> -0.11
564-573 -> 0.09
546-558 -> 0.10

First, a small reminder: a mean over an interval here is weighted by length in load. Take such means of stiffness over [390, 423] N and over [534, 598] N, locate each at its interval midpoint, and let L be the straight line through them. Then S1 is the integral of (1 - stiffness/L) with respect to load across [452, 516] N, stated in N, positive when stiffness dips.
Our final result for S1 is -4.9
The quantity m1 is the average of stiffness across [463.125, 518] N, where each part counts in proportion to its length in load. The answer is 47.8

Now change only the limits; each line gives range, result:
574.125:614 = 41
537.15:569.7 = 39.6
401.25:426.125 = 51.5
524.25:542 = 38.9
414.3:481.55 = 53.6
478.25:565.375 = 42.1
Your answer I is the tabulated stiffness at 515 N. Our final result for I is 39.63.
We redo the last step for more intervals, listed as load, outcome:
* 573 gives 37.1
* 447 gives 56.3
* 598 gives 41.48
